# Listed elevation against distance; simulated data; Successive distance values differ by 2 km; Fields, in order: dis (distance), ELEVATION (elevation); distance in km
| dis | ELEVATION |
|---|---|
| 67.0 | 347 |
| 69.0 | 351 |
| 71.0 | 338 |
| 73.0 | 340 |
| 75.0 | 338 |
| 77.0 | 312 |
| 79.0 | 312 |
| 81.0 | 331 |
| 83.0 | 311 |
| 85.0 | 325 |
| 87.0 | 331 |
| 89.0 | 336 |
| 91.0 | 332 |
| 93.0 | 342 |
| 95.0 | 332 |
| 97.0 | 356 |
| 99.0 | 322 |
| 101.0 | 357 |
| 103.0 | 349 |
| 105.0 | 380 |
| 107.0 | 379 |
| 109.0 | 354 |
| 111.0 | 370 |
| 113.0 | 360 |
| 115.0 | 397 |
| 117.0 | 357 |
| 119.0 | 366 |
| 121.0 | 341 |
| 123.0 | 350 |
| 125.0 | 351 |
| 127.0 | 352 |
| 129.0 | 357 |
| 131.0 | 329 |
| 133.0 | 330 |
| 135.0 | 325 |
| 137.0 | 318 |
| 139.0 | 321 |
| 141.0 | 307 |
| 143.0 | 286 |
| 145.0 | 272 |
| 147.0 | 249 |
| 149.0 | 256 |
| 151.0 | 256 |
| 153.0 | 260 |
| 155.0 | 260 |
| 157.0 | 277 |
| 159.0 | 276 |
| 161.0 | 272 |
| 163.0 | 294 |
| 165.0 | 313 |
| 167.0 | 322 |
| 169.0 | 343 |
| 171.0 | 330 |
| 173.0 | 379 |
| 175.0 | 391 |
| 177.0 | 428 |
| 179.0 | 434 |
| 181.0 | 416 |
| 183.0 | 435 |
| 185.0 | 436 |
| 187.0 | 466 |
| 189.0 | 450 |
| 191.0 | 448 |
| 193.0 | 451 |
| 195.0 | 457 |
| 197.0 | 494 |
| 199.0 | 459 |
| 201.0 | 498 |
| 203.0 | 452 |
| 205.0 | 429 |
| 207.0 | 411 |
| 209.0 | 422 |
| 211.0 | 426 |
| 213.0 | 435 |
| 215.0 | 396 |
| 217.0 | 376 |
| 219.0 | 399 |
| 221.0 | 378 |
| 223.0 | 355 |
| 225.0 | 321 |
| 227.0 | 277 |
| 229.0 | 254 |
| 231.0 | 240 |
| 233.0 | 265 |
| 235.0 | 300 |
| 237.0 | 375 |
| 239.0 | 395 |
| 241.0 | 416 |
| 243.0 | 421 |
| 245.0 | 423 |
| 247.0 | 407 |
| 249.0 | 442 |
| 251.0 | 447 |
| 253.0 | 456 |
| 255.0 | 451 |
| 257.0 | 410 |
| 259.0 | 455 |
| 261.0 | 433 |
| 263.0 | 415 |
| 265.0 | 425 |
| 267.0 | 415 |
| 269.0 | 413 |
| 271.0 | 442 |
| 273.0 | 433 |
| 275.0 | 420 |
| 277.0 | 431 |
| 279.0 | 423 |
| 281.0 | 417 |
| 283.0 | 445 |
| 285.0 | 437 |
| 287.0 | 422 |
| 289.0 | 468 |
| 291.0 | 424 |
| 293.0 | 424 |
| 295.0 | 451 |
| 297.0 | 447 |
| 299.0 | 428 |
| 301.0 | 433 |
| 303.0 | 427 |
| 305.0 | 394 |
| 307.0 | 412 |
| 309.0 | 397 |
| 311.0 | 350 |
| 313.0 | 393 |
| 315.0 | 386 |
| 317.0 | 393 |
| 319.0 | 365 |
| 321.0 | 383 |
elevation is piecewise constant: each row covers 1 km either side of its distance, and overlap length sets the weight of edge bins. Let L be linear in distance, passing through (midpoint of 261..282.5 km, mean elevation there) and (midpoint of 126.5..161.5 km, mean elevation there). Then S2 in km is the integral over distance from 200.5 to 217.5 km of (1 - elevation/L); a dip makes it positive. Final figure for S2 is -3.15 km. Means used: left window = 294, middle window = 427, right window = 424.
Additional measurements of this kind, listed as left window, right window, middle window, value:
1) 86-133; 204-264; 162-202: -4.20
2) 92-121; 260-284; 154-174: 3.94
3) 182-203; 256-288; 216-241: 6.37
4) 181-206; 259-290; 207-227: 2.79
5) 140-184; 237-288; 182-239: -4.33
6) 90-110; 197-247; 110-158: 5.39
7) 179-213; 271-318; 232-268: 1.95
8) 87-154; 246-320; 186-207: -4.71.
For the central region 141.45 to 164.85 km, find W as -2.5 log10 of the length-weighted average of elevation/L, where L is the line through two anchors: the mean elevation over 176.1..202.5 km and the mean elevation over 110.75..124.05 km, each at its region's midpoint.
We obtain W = 0.44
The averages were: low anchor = 363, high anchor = 452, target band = 271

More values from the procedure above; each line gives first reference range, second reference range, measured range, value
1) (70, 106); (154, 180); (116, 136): -0.04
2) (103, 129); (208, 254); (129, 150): 0.21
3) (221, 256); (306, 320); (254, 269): -0.15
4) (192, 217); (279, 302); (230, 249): 0.20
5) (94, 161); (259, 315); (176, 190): -0.22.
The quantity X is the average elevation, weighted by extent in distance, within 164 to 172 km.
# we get 327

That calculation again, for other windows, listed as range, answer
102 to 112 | 366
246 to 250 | 424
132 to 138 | 324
